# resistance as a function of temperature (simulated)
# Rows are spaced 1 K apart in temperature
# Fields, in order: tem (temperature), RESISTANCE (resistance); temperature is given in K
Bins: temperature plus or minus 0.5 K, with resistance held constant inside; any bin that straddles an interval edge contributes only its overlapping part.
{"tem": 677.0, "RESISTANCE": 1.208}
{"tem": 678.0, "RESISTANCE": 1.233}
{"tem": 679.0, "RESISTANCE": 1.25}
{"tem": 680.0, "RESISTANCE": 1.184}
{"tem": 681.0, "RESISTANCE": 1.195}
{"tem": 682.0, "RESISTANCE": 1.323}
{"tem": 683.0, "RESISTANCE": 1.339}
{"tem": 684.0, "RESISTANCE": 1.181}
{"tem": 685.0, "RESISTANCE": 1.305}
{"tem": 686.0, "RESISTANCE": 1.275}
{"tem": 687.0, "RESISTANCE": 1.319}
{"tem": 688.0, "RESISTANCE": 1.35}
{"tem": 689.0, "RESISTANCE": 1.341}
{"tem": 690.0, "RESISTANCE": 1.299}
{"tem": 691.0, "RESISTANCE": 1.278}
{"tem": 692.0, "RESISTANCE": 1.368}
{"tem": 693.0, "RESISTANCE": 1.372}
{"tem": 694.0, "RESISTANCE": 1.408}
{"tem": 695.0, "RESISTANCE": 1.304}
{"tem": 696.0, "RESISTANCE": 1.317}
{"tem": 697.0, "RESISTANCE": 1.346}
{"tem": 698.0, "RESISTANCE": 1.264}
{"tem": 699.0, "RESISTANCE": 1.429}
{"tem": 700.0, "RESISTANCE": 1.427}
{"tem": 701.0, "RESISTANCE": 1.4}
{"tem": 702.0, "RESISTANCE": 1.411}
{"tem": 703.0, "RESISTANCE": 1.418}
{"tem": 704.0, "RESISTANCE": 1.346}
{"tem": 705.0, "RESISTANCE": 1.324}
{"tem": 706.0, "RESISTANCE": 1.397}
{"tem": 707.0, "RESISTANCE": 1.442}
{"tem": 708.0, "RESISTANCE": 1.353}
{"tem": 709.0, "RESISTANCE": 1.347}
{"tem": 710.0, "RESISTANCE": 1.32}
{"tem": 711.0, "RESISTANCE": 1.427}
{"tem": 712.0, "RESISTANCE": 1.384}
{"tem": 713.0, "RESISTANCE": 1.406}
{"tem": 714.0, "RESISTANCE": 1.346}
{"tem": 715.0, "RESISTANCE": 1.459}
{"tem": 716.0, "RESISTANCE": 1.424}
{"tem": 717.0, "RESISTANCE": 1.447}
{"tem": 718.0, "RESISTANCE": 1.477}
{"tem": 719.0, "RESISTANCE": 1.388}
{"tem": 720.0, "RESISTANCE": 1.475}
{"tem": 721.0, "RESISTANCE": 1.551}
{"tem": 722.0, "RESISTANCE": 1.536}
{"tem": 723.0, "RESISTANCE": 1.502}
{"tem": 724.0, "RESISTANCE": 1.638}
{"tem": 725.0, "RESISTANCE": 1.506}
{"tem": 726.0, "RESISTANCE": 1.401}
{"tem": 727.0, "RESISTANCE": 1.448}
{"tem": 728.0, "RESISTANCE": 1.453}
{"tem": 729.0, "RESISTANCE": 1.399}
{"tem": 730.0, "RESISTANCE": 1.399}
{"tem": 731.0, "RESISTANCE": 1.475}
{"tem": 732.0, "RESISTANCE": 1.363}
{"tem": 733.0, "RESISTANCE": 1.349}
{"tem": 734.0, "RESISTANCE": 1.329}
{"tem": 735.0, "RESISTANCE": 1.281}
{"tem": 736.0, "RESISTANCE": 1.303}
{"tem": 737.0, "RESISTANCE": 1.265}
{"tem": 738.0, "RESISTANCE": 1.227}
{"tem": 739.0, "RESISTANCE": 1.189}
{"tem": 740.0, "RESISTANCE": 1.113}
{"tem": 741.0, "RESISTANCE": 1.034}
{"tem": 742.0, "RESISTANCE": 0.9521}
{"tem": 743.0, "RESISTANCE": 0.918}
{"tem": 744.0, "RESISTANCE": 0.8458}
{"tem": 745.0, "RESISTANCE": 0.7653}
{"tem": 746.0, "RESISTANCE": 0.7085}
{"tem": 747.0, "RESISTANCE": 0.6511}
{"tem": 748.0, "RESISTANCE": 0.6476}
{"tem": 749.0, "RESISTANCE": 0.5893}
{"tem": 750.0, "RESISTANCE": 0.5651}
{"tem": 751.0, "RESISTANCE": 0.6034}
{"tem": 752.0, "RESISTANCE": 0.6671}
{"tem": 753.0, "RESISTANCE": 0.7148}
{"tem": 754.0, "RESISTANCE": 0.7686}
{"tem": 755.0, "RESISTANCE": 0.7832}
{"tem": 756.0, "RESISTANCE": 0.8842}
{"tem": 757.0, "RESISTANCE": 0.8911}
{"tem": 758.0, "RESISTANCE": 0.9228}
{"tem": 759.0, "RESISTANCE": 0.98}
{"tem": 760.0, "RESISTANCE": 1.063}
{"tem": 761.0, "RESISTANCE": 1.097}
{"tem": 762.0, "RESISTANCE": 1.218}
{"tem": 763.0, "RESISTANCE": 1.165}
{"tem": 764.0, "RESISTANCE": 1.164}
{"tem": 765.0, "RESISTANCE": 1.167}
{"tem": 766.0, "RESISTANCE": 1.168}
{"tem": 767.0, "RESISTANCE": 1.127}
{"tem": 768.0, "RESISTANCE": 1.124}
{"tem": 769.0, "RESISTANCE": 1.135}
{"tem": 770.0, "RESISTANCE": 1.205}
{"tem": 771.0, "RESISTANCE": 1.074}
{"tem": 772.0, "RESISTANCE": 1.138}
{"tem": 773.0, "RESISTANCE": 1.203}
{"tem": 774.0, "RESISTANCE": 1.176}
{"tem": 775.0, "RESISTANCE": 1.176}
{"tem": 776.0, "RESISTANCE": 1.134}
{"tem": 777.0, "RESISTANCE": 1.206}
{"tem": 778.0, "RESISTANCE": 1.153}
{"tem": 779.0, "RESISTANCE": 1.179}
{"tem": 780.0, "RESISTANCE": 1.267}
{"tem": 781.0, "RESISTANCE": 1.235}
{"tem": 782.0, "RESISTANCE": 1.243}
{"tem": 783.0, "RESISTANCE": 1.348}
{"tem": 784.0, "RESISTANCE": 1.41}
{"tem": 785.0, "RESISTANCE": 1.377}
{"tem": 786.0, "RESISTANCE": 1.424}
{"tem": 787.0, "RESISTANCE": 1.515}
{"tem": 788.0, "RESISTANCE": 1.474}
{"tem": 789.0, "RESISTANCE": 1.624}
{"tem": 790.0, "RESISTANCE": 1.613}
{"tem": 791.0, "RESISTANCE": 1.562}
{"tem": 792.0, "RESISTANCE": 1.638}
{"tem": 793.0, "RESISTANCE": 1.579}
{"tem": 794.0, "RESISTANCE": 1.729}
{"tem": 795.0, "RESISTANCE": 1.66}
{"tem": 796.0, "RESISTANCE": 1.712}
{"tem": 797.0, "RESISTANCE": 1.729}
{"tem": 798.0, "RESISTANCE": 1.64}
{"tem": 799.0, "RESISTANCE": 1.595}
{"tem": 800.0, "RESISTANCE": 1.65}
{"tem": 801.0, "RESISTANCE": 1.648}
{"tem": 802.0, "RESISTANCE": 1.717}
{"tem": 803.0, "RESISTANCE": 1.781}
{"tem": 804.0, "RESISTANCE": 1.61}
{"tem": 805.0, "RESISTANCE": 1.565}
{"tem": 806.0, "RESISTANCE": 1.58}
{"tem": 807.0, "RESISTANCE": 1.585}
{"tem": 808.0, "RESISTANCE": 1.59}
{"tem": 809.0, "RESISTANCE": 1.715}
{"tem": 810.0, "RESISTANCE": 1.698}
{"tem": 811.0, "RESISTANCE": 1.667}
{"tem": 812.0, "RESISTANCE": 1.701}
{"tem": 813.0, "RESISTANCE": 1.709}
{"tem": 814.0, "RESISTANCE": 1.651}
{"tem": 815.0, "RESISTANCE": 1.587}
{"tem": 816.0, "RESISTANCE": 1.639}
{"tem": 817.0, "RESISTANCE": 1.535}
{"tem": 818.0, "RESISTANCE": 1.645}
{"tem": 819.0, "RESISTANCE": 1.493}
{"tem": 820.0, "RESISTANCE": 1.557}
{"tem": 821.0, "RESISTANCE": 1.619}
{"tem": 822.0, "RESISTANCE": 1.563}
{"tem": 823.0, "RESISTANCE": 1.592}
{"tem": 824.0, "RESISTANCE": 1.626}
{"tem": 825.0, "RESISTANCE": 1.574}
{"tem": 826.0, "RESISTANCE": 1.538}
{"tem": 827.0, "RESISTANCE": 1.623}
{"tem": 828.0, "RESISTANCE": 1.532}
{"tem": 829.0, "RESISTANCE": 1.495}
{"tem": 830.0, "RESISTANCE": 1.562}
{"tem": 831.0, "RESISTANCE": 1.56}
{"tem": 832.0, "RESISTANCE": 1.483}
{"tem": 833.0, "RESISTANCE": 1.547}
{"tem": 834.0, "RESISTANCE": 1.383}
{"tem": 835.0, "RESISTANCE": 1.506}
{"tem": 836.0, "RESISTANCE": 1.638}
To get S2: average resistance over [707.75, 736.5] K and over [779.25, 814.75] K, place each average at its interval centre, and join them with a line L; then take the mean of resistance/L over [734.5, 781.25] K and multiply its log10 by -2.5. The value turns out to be 0.42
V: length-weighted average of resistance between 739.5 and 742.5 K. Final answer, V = 1.03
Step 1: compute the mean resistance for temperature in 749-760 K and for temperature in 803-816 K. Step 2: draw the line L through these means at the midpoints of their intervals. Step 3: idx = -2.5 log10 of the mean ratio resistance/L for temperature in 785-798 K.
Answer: -0.173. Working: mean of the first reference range 0.782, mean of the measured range 1.6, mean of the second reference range 1.64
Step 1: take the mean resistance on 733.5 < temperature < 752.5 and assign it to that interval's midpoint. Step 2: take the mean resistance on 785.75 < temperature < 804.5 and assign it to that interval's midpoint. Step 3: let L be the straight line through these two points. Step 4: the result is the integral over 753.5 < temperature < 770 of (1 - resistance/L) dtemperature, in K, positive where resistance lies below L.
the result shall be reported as 1.9 K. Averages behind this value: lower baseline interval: 0.929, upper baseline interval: 1.63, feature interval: 1.05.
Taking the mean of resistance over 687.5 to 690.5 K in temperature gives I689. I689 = 1.33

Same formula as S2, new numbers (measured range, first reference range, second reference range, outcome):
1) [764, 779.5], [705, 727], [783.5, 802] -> 0.32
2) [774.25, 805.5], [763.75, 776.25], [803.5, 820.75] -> -0.08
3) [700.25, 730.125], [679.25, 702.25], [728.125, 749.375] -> -0.19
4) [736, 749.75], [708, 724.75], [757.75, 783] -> 0.38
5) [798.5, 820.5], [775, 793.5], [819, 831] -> -0.09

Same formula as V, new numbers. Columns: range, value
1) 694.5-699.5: 1.33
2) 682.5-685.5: 1.28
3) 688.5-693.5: 1.33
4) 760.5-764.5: 1.16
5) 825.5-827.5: 1.58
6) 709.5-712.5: 1.38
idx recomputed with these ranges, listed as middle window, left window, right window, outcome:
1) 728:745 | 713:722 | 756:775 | 0.094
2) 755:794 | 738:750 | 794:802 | 0.070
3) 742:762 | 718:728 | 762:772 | 0.483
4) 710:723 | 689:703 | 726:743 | -0.099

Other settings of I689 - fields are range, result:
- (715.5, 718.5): 1.45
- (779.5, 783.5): 1.27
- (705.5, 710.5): 1.37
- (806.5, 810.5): 1.65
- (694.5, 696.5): 1.31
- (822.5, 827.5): 1.59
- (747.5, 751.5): 0.601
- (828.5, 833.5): 1.53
